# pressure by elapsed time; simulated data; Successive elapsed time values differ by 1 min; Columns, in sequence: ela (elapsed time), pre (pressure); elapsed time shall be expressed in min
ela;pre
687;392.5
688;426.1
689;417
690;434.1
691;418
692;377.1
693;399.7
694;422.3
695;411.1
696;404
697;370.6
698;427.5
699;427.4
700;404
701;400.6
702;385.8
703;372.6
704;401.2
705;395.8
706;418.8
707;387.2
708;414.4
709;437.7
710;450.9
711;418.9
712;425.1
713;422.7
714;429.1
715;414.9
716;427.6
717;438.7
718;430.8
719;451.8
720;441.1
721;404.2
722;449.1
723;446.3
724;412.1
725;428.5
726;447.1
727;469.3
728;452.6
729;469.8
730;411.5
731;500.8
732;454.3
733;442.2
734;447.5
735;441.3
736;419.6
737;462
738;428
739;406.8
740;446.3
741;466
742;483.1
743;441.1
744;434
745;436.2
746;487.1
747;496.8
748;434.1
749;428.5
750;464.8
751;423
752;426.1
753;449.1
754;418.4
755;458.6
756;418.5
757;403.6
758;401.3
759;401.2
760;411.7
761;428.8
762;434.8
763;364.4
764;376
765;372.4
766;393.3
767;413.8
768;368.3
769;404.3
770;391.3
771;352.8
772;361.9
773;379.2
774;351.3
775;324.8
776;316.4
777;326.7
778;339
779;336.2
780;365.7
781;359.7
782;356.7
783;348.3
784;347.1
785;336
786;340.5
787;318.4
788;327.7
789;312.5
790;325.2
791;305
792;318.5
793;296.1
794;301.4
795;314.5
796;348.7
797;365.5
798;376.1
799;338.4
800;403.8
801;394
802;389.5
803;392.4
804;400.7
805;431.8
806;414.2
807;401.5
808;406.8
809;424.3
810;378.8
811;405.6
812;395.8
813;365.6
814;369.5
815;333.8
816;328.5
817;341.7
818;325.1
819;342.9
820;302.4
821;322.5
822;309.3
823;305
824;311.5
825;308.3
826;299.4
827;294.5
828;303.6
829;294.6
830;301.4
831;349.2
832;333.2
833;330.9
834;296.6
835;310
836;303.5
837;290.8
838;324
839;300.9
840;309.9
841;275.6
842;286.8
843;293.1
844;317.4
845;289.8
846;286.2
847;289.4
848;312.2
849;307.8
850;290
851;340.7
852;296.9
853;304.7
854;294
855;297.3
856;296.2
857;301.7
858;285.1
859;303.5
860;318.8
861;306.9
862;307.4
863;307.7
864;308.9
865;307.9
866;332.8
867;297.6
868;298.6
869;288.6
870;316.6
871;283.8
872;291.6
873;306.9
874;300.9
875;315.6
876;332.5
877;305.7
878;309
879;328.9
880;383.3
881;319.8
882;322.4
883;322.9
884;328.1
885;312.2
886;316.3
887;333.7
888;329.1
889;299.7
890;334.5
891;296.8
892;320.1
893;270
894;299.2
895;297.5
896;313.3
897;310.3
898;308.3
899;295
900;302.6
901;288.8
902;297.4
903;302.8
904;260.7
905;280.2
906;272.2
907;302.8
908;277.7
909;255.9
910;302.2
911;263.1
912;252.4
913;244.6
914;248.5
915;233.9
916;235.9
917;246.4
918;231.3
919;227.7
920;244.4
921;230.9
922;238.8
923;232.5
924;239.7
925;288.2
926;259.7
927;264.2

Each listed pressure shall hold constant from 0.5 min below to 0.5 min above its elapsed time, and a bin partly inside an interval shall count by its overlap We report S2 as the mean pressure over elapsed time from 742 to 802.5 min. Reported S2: 380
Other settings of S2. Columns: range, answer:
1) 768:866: 333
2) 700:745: 432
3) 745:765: 427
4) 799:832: 354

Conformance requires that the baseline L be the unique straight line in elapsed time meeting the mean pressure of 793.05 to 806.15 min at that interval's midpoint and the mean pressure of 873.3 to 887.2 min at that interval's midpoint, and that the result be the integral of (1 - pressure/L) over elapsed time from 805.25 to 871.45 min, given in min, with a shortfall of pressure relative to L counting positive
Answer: 5.4 min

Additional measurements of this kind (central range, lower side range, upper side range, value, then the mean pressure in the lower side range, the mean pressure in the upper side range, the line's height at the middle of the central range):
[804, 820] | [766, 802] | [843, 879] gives -2.1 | 349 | 304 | 333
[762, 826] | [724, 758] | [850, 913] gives 5.8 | 444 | 304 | 391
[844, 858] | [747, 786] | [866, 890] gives 1.4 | 387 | 316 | 333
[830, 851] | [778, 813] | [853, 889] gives 1.6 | 361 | 312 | 331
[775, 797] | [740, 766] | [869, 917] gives 3.7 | 430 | 298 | 399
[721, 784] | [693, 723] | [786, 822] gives -3.9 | 417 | 357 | 389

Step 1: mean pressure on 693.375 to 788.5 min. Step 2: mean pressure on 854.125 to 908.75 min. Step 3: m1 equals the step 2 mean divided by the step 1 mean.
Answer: 0.75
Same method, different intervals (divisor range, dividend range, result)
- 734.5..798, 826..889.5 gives 0.80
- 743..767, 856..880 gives 0.73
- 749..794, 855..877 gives 0.82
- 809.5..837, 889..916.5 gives 0.87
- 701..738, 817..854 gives 0.71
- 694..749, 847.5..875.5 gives 0.70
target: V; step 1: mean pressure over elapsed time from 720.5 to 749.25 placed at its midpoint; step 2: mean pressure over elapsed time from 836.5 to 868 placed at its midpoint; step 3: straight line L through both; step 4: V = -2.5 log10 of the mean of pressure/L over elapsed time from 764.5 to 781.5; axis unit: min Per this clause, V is 0.11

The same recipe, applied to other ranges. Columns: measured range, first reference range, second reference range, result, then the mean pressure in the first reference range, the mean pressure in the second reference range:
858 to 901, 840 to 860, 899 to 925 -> -0.110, 299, 262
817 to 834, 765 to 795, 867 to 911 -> 0.046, 345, 305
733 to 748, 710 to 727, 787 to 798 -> -0.126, 432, 324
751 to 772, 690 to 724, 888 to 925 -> -0.073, 416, 275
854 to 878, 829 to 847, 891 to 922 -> -0.046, 305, 274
